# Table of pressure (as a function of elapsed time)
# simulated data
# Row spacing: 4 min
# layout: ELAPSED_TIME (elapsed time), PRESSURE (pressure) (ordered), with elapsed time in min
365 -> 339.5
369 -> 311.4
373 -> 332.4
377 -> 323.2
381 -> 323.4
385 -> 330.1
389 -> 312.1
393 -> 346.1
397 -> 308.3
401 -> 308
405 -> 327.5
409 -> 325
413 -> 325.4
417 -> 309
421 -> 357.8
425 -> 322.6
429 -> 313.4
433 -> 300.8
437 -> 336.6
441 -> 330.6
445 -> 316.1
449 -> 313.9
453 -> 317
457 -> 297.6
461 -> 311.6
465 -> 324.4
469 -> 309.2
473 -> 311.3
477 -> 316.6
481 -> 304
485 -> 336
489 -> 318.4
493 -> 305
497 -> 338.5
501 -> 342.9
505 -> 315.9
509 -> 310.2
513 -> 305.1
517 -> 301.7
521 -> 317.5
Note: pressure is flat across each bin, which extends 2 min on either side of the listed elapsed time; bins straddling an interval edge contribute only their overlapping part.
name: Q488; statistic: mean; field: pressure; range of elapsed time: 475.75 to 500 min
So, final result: 321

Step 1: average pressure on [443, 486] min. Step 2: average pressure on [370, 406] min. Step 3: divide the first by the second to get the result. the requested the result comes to 0.97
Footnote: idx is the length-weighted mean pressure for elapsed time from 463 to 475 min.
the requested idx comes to 315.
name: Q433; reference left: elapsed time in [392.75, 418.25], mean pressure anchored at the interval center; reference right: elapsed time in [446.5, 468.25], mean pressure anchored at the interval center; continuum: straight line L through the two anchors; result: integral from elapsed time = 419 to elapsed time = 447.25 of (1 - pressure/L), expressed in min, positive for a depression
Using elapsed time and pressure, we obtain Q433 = -0.82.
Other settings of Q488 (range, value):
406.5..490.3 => 319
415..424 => 332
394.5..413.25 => 319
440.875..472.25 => 314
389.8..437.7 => 323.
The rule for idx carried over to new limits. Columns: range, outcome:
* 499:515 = 319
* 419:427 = 340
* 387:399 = 322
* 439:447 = 323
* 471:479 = 314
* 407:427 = 328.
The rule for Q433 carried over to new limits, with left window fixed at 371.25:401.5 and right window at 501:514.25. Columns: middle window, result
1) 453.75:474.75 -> 0.48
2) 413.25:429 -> -0.29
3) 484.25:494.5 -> -0.06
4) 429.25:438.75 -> 0.10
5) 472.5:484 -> 0.17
